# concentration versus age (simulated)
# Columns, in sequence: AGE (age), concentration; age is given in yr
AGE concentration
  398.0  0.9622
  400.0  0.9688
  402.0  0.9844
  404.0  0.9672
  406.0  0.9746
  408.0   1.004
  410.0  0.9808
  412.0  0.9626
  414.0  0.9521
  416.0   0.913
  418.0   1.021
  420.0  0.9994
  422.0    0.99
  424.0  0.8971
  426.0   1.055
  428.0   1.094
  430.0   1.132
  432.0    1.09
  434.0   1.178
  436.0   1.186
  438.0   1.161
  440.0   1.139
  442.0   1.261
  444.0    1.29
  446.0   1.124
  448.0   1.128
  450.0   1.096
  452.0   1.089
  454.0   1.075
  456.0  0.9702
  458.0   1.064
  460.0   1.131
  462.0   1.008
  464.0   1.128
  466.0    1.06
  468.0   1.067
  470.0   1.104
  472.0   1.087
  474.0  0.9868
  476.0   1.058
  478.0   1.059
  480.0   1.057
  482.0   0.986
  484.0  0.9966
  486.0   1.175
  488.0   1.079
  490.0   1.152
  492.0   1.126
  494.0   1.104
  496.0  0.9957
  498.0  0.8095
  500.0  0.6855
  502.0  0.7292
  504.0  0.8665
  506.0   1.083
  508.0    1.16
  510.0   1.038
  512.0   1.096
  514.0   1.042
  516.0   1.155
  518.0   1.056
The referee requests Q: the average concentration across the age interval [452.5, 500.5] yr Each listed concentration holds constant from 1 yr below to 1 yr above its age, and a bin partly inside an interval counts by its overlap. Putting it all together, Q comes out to 1.04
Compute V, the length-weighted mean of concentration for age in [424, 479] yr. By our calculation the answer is 1.1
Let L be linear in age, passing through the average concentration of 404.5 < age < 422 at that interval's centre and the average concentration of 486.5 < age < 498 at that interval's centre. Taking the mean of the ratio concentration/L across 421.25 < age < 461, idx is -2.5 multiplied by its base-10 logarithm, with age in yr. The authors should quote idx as -0.10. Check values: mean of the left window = 0.976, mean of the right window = 1.07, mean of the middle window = 1.11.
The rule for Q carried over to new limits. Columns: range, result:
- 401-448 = 1.06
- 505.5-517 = 1.1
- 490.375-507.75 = 0.943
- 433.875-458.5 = 1.14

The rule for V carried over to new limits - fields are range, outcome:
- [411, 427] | 0.974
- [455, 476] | 1.06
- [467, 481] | 1.06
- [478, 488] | 1.06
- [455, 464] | 1.05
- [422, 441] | 1.1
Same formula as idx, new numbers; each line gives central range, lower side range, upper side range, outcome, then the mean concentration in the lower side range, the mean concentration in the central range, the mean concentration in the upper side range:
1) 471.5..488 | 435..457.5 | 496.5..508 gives -0.08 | 1.14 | 1.05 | 0.87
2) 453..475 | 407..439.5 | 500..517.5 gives -0.04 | 1.04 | 1.06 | 1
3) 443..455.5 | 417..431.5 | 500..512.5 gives -0.12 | 1.03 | 1.13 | 0.967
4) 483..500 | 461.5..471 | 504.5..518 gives 0.05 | 1.08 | 1.03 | 1.08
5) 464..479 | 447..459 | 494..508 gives -0.06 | 1.07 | 1.06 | 0.9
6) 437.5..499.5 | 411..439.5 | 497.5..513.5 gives -0.09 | 1.05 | 1.08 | 0.941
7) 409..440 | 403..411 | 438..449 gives 0.04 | 0.982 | 1.04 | 1.19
